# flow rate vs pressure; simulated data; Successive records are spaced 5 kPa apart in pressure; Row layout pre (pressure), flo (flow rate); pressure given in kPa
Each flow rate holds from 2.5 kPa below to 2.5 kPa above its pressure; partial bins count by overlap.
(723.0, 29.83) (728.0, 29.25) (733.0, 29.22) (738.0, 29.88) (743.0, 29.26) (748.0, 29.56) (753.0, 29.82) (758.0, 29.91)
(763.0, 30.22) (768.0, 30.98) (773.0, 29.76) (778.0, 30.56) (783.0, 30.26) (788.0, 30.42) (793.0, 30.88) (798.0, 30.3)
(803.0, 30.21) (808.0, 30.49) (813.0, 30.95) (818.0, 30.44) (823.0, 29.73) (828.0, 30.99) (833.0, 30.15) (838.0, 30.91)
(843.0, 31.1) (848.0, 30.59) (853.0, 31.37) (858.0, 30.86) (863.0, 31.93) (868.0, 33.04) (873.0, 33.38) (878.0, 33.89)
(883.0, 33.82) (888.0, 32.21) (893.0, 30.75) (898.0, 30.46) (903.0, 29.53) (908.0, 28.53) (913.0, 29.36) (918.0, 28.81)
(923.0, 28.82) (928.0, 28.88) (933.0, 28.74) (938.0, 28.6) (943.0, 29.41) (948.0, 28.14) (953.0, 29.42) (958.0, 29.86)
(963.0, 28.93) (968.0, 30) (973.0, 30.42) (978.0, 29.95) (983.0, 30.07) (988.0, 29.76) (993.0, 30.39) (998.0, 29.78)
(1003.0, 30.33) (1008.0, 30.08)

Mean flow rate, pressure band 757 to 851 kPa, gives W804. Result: 30.5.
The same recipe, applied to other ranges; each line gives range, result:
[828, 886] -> 31.9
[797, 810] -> 30.3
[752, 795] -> 30.3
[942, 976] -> 29.5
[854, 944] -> 30.6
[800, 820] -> 30.5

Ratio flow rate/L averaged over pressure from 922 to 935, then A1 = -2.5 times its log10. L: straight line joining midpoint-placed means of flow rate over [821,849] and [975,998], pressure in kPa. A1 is 0.05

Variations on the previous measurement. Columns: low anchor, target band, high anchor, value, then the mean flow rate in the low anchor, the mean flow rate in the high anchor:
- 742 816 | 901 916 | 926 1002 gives 0.023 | 30.3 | 29.5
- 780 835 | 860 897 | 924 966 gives -0.101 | 30.4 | 29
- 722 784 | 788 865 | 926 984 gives -0.037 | 29.9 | 29.4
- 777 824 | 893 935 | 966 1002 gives 0.035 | 30.4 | 30.1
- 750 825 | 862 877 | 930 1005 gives -0.103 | 30.3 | 29.6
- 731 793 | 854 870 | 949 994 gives -0.068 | 30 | 29.8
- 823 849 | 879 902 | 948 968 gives -0.061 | 30.7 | 29.3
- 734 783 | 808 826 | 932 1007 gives -0.019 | 30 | 29.6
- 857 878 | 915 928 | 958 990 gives 0.085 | 32.6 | 29.9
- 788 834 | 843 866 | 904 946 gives -0.048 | 30.5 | 28.9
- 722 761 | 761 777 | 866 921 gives -0.017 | 29.6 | 31.2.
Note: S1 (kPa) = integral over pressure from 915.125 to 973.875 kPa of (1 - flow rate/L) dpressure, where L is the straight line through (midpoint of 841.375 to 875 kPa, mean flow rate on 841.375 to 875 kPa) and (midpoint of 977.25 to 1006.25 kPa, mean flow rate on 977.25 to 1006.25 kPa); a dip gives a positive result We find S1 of 2.9 kPa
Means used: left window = 31.7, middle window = 29.1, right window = 30.1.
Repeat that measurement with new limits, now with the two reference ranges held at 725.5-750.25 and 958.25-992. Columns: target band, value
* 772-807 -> -1.0 kPa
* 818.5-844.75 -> -0.8 kPa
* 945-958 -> 0.4 kPa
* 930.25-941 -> 0.4 kPa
